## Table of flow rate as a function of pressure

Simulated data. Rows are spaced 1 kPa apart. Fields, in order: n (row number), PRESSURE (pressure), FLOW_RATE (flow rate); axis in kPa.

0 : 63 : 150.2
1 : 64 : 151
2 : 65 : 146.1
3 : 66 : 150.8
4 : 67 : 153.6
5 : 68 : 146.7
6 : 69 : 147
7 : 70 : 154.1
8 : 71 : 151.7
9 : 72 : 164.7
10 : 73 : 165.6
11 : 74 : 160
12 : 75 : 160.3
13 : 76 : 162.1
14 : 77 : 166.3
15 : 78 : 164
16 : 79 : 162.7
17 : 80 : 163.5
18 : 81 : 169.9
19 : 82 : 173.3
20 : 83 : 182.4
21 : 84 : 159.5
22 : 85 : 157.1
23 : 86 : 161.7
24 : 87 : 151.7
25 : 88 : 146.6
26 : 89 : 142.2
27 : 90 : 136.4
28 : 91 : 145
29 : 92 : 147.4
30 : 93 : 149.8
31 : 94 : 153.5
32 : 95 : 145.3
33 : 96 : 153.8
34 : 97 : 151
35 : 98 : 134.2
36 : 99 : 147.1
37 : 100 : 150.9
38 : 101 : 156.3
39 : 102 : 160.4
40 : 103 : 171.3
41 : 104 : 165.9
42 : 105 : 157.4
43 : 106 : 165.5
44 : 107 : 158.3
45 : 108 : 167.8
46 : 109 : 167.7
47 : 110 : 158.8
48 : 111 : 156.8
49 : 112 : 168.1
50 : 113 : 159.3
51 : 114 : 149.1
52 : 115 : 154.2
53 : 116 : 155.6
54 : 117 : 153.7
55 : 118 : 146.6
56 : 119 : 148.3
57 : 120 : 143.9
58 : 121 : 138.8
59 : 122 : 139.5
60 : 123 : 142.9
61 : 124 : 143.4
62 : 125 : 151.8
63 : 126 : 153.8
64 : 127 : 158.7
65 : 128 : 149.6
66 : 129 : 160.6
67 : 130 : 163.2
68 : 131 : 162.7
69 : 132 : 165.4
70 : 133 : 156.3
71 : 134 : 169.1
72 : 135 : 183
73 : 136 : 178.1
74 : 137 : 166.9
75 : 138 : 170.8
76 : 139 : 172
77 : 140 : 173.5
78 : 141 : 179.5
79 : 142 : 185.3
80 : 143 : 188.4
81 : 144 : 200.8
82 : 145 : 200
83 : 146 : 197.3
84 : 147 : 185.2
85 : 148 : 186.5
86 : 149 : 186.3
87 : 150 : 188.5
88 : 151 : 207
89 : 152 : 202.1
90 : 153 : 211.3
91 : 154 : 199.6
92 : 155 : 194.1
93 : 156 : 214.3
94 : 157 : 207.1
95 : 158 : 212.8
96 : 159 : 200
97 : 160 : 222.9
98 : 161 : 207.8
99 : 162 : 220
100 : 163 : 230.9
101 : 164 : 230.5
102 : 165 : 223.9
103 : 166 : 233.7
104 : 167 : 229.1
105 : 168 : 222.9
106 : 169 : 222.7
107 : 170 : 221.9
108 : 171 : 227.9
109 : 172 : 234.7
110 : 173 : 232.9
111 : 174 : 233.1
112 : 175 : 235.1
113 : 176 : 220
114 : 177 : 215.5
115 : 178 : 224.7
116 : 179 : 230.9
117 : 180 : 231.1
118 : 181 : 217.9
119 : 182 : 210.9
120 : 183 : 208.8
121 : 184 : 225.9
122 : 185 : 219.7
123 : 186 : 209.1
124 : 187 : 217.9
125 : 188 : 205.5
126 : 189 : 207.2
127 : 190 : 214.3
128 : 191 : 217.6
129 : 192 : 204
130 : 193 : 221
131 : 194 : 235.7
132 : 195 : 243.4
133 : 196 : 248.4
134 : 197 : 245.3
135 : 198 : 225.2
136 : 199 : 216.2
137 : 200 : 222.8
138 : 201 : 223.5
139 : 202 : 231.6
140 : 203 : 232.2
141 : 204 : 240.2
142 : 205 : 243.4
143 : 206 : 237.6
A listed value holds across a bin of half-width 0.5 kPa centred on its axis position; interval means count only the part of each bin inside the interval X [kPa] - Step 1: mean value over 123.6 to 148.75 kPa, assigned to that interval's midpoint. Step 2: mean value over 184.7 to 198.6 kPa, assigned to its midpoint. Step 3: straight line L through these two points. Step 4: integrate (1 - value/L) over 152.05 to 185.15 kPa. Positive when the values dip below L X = -3.08 kPa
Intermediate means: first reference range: 172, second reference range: 222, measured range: 220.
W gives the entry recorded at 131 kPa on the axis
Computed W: 162.7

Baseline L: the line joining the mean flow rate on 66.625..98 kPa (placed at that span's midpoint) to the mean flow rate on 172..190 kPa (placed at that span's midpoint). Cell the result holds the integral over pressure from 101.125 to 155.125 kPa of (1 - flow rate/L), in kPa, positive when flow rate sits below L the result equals 5.1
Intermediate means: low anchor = 156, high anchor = 221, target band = 169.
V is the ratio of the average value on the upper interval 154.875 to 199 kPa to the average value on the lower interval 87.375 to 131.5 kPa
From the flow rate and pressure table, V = 1.5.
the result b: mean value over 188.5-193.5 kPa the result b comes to 213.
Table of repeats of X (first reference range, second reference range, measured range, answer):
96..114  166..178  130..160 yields 1.8 kPa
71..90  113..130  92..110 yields -0.1 kPa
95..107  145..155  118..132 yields 2.0 kPa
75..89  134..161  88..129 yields 5.1 kPa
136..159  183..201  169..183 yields -0.9 kPa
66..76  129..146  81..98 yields 0.8 kPa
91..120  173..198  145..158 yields -0.3 kPa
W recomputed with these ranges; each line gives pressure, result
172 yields 234.7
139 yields 172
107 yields 158.3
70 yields 154.1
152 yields 202.1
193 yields 221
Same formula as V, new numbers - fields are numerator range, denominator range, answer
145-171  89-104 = 1.40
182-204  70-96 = 1.41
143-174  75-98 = 1.36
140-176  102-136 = 1.34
